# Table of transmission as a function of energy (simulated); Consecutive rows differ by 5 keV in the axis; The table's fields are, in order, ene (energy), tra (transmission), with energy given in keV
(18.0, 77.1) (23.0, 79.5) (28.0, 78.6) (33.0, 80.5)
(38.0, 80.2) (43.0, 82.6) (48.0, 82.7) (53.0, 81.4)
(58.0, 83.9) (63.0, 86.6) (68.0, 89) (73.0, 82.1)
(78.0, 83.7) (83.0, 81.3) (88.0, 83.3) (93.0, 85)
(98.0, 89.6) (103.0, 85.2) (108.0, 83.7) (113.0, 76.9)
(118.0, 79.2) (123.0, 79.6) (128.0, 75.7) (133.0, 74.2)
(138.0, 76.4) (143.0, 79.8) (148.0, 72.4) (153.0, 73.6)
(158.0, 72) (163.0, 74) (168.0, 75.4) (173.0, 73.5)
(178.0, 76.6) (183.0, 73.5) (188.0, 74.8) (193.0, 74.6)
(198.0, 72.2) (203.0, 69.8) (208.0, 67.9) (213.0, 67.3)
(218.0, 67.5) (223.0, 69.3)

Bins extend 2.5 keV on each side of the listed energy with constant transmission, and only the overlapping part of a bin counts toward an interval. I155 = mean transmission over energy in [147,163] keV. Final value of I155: 72.9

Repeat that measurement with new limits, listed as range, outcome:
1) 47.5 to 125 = 83.4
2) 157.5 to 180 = 74.5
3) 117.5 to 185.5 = 75.3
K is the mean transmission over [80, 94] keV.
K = 83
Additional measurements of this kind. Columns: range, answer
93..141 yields 80.3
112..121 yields 78.3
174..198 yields 74.5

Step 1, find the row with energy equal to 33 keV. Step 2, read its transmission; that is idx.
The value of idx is 80.5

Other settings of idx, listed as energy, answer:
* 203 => 69.8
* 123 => 79.6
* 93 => 85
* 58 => 83.9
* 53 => 81.4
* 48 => 82.7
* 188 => 74.8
